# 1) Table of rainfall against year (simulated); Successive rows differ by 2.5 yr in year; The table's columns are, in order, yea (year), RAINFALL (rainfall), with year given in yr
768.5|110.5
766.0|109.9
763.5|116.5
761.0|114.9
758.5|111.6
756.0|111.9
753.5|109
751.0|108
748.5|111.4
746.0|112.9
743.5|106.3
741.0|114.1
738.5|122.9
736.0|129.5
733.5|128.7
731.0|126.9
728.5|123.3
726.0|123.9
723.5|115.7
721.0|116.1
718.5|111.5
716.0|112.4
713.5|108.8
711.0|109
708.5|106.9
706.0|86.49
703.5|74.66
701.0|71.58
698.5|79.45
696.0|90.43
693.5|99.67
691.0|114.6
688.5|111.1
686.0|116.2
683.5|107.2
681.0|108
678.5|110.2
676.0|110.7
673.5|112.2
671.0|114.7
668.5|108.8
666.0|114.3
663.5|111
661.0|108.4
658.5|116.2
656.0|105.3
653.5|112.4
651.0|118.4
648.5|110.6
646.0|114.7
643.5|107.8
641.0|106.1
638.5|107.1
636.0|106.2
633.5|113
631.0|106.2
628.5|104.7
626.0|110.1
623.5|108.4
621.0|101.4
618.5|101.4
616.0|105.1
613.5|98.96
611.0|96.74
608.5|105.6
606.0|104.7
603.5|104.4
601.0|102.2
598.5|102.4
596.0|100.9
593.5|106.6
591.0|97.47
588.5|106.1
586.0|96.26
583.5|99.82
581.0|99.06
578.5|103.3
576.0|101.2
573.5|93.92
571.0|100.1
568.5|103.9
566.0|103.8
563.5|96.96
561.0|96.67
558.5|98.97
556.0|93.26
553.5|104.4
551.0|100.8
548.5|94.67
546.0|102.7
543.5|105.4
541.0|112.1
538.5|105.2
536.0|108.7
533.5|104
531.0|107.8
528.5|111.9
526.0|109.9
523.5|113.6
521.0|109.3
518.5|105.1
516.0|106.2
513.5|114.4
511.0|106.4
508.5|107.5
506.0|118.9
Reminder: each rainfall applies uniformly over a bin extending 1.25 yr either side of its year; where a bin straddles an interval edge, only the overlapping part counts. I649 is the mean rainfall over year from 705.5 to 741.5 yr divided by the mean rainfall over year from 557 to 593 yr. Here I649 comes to 1.2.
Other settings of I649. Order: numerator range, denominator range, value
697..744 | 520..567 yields 1.04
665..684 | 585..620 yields 1.09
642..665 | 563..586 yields 1.11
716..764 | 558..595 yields 1.16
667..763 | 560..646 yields 1.06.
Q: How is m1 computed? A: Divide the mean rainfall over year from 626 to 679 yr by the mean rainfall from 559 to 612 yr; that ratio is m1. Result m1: 1.09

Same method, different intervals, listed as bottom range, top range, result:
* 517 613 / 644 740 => 1.06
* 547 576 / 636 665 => 1.12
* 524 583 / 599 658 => 1.04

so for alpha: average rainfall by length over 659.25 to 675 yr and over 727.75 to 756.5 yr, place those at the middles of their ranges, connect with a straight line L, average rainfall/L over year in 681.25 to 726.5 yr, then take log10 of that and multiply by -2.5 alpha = 0.12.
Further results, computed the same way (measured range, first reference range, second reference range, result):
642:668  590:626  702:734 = -0.057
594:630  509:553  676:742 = 0.043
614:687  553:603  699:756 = -0.044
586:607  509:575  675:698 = 0.026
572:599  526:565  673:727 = 0.030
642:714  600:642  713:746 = 0.063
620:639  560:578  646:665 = 0.011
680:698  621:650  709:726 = 0.057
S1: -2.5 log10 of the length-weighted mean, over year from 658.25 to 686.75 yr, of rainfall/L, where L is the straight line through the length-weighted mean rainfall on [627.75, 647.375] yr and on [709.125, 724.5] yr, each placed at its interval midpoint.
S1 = -0.01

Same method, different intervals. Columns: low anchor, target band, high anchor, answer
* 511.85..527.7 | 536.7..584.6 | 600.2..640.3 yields 0.071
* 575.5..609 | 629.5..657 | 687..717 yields -0.104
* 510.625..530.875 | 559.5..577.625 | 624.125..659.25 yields 0.105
